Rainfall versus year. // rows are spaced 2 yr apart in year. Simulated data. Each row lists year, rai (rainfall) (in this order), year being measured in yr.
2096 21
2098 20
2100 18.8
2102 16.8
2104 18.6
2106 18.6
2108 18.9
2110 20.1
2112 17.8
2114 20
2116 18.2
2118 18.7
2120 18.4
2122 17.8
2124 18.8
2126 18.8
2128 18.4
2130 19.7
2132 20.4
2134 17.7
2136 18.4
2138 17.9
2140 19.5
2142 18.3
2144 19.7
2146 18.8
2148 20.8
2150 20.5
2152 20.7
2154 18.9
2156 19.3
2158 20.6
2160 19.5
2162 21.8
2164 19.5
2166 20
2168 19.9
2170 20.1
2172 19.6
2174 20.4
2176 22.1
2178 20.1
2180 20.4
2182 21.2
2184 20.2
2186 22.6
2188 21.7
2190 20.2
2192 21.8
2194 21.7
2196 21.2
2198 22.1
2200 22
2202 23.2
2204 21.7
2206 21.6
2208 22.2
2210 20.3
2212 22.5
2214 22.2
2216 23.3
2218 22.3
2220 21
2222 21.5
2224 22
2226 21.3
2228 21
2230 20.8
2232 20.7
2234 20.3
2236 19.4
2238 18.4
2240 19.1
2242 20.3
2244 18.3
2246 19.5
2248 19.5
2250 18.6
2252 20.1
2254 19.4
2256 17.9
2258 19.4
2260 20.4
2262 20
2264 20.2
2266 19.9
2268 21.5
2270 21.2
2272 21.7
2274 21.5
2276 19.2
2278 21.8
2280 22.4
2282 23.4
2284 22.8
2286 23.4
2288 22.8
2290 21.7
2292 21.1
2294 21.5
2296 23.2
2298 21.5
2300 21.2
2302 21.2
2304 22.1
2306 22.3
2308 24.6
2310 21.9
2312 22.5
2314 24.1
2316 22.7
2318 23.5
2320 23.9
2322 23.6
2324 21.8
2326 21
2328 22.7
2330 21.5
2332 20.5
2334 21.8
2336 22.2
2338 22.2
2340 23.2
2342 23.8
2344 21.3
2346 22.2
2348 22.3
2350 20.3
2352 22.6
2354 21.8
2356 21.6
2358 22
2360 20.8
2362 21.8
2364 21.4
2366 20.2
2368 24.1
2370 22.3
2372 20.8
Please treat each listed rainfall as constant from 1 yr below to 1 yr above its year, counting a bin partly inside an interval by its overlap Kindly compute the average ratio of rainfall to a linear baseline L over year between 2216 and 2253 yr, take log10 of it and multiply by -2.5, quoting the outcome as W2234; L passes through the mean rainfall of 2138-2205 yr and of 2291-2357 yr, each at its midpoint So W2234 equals 0.05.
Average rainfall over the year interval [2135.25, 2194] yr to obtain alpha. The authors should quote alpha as 20.2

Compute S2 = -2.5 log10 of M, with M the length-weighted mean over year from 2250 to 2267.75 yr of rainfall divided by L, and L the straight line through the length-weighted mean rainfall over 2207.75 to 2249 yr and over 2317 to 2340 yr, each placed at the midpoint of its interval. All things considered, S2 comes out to 0.08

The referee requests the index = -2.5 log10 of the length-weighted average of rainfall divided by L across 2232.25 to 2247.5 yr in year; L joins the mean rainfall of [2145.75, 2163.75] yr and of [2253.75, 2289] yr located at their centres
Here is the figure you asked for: 0.08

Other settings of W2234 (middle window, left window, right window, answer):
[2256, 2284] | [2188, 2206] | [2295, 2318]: 0.067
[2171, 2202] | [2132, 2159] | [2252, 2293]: -0.069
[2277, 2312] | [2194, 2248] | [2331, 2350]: -0.030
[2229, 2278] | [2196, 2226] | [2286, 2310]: 0.110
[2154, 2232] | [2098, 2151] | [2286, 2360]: -0.058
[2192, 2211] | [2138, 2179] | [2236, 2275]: -0.098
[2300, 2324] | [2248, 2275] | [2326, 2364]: -0.081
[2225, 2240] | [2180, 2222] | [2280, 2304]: 0.087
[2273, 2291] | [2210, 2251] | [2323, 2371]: -0.047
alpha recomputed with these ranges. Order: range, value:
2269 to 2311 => 22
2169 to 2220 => 21.5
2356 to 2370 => 21.8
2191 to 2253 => 21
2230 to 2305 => 20.7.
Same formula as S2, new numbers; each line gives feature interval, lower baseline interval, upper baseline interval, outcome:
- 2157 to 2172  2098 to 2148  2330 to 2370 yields -0.04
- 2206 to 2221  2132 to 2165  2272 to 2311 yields -0.06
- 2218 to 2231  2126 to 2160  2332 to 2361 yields -0.05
